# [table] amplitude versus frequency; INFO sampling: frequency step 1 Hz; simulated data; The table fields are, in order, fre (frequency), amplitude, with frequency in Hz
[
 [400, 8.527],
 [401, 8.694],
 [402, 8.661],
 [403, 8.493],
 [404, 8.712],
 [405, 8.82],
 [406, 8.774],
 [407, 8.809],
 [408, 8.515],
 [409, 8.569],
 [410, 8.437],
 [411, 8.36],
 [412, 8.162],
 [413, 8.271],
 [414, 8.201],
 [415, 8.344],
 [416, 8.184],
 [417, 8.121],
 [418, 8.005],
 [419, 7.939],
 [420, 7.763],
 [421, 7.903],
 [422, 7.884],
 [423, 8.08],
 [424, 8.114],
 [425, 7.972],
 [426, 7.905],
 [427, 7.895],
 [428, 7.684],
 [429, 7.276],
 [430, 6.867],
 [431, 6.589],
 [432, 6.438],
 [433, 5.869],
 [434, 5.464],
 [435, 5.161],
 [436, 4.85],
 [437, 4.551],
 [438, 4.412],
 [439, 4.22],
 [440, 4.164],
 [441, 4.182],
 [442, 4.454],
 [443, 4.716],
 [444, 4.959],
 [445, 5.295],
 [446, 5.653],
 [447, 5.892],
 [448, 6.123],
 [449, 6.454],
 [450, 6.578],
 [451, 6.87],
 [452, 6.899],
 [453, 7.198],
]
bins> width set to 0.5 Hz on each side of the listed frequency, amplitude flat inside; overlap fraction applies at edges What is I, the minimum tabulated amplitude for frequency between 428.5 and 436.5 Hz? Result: 4.85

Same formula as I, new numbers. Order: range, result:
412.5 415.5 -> 8.201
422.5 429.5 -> 7.276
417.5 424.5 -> 7.763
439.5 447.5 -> 4.164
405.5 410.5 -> 8.437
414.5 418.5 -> 8.005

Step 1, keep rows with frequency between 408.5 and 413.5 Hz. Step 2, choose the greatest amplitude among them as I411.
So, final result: 8.569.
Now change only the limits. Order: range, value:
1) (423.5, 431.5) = 8.114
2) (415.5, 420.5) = 8.184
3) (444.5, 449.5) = 6.454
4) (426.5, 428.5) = 7.895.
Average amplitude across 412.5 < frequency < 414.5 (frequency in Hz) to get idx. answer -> 8.24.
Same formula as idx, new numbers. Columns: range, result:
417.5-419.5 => 7.97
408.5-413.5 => 8.36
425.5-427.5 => 7.9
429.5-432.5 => 6.63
